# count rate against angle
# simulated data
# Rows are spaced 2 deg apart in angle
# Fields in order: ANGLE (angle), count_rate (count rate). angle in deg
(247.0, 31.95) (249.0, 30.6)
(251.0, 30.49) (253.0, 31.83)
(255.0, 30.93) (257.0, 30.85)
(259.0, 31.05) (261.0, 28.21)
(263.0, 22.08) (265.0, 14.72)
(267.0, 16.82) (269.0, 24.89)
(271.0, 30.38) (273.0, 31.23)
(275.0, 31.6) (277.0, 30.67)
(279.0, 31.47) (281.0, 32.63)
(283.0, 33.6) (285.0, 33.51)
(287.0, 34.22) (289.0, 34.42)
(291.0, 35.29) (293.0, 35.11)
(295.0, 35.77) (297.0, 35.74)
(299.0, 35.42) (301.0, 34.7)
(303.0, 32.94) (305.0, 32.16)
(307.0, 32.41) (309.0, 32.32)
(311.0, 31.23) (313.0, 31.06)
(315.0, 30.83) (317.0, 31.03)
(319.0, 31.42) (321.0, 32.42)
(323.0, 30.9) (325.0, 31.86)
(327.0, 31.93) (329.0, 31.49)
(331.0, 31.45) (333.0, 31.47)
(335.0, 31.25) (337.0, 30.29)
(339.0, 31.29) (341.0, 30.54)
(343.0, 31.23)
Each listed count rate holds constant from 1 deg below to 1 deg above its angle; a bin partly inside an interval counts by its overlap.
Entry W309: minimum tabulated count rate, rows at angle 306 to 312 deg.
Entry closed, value 31.23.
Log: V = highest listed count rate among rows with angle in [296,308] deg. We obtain 35.74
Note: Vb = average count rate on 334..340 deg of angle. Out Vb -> 30.9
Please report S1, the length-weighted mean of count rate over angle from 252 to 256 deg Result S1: 31.4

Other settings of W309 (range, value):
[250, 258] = 30.49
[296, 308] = 32.16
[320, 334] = 30.9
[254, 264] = 22.08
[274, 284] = 30.67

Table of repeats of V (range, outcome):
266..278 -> 31.6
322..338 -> 31.93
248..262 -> 31.83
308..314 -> 32.32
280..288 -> 34.22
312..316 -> 31.06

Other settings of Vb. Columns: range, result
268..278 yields 29.8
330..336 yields 31.4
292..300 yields 35.5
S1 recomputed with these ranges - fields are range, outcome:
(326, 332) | 31.6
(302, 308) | 32.5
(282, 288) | 33.8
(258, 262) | 29.6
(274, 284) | 32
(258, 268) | 22.6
